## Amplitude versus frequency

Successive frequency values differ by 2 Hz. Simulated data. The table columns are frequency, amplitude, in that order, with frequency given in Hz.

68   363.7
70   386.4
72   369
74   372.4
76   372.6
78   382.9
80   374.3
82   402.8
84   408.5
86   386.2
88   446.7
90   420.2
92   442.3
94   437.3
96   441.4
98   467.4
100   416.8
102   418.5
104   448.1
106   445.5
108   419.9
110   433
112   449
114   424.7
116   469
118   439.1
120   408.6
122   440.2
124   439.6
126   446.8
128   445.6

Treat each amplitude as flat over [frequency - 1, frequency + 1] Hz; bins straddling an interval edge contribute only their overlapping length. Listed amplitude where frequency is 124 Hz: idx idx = 439.6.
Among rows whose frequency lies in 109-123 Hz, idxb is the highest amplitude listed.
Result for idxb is 469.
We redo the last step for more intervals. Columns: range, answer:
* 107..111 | 433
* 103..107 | 448.1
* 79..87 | 408.5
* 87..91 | 446.7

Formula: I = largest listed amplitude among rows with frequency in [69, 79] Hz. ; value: 386.4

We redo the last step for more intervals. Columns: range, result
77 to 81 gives 382.9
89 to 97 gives 442.3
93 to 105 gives 467.4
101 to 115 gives 449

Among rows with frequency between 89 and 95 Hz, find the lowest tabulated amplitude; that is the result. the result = 420.2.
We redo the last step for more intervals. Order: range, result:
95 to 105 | 416.8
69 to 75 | 369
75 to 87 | 372.6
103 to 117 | 419.9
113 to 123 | 408.6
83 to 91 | 386.2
